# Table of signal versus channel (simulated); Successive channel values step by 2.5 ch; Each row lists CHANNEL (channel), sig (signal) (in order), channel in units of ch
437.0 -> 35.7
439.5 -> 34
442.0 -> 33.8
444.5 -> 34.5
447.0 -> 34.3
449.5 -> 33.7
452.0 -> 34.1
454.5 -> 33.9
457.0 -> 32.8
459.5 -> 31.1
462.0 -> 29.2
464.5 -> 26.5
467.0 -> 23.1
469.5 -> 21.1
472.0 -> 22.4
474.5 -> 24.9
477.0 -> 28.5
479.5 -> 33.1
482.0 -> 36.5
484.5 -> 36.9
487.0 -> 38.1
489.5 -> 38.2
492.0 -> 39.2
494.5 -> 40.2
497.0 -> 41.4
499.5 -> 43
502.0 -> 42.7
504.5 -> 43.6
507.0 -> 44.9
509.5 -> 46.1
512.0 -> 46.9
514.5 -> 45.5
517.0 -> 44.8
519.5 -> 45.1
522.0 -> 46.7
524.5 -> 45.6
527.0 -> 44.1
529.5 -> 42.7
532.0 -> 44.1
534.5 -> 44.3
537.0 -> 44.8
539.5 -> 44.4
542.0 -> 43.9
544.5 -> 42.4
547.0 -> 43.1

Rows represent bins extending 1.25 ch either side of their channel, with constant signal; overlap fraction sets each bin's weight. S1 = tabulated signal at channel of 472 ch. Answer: 22.4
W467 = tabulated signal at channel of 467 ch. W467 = 23.1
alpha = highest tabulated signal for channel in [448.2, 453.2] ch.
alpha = 34.1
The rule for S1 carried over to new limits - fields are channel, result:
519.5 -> 45.1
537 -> 44.8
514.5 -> 45.5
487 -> 38.1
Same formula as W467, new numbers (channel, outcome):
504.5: 43.6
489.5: 38.2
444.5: 34.5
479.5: 33.1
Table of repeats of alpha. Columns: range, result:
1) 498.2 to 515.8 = 46.9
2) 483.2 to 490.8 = 38.2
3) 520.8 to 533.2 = 46.7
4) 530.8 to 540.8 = 44.8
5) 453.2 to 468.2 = 33.9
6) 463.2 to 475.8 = 26.5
